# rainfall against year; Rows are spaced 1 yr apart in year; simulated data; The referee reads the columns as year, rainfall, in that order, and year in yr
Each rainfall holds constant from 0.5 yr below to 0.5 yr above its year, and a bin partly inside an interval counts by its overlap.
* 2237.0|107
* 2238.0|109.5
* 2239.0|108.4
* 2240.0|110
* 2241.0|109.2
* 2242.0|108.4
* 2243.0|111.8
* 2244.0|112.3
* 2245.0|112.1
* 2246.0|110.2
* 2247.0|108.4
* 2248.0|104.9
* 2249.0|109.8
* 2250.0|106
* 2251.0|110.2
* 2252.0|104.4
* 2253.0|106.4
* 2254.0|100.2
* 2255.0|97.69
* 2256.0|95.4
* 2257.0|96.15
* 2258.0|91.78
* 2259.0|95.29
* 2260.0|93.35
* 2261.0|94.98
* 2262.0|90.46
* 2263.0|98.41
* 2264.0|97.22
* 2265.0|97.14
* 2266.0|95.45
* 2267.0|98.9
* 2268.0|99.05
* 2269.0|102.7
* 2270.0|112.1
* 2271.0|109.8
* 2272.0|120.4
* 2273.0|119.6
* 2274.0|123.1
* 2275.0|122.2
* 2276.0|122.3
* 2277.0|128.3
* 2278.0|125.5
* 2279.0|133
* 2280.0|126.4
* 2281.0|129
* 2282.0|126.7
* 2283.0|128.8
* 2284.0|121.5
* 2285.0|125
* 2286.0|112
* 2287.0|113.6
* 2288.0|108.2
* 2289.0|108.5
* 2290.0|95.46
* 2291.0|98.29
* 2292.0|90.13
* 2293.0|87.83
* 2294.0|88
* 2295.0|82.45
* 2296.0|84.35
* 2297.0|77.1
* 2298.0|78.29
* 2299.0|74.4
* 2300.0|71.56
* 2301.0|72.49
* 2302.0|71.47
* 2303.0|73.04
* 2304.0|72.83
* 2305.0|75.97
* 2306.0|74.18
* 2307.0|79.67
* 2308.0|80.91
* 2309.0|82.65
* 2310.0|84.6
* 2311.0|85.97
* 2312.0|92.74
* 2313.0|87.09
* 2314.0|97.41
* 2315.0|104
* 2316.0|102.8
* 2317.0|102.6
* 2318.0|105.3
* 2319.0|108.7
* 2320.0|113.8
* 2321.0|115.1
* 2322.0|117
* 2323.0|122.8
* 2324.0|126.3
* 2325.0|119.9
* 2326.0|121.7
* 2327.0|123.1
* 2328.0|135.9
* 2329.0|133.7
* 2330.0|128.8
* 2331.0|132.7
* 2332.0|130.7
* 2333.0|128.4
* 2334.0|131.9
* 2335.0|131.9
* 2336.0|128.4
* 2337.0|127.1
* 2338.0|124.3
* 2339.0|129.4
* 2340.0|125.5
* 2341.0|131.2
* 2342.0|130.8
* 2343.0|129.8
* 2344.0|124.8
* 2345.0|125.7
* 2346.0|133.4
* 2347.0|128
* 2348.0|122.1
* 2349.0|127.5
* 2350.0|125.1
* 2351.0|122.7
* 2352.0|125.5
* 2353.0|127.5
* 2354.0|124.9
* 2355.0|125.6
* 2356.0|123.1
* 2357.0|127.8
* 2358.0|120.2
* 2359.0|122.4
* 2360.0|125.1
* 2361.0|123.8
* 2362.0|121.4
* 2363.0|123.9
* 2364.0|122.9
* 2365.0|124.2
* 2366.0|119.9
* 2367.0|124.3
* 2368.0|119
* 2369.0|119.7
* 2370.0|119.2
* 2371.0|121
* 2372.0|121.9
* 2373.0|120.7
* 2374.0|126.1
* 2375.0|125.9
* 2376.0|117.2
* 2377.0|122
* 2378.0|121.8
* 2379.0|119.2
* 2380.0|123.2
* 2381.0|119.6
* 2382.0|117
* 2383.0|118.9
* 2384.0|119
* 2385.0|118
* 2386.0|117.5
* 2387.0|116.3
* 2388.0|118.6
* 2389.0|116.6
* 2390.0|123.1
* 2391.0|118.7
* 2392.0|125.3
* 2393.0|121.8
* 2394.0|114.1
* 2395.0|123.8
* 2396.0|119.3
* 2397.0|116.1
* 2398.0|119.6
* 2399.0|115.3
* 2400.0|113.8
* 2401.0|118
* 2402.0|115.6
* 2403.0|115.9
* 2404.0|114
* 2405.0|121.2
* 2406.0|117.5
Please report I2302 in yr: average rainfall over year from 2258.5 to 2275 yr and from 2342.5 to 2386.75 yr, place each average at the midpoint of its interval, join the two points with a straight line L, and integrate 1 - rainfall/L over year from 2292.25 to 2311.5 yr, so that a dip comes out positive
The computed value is 5.5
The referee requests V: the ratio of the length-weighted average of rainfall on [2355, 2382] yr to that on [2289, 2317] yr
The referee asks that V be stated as 1.4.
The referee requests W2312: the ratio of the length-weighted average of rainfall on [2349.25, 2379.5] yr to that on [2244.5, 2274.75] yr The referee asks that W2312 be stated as 1.2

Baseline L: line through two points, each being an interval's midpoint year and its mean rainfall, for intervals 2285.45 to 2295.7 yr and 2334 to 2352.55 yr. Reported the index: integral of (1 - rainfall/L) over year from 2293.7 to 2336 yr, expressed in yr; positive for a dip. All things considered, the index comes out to 4.4 yr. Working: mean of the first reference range 98.3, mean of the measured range 101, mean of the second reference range 128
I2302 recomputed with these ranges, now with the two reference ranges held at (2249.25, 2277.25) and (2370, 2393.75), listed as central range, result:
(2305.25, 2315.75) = 2.3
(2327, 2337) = -1.5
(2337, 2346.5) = -1.1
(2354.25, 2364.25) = -0.5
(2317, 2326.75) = -0.3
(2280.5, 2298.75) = 0.9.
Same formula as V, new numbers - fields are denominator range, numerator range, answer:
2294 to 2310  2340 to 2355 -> 1.64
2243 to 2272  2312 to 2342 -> 1.17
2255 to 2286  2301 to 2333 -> 0.93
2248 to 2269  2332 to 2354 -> 1.29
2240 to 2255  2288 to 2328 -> 0.87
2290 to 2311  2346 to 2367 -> 1.54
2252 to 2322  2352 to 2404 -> 1.21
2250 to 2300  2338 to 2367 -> 1.20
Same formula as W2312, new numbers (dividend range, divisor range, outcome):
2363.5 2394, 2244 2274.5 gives 1.16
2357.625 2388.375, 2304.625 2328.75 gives 1.17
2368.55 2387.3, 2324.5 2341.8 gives 0.94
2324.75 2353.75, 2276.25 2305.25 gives 1.28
